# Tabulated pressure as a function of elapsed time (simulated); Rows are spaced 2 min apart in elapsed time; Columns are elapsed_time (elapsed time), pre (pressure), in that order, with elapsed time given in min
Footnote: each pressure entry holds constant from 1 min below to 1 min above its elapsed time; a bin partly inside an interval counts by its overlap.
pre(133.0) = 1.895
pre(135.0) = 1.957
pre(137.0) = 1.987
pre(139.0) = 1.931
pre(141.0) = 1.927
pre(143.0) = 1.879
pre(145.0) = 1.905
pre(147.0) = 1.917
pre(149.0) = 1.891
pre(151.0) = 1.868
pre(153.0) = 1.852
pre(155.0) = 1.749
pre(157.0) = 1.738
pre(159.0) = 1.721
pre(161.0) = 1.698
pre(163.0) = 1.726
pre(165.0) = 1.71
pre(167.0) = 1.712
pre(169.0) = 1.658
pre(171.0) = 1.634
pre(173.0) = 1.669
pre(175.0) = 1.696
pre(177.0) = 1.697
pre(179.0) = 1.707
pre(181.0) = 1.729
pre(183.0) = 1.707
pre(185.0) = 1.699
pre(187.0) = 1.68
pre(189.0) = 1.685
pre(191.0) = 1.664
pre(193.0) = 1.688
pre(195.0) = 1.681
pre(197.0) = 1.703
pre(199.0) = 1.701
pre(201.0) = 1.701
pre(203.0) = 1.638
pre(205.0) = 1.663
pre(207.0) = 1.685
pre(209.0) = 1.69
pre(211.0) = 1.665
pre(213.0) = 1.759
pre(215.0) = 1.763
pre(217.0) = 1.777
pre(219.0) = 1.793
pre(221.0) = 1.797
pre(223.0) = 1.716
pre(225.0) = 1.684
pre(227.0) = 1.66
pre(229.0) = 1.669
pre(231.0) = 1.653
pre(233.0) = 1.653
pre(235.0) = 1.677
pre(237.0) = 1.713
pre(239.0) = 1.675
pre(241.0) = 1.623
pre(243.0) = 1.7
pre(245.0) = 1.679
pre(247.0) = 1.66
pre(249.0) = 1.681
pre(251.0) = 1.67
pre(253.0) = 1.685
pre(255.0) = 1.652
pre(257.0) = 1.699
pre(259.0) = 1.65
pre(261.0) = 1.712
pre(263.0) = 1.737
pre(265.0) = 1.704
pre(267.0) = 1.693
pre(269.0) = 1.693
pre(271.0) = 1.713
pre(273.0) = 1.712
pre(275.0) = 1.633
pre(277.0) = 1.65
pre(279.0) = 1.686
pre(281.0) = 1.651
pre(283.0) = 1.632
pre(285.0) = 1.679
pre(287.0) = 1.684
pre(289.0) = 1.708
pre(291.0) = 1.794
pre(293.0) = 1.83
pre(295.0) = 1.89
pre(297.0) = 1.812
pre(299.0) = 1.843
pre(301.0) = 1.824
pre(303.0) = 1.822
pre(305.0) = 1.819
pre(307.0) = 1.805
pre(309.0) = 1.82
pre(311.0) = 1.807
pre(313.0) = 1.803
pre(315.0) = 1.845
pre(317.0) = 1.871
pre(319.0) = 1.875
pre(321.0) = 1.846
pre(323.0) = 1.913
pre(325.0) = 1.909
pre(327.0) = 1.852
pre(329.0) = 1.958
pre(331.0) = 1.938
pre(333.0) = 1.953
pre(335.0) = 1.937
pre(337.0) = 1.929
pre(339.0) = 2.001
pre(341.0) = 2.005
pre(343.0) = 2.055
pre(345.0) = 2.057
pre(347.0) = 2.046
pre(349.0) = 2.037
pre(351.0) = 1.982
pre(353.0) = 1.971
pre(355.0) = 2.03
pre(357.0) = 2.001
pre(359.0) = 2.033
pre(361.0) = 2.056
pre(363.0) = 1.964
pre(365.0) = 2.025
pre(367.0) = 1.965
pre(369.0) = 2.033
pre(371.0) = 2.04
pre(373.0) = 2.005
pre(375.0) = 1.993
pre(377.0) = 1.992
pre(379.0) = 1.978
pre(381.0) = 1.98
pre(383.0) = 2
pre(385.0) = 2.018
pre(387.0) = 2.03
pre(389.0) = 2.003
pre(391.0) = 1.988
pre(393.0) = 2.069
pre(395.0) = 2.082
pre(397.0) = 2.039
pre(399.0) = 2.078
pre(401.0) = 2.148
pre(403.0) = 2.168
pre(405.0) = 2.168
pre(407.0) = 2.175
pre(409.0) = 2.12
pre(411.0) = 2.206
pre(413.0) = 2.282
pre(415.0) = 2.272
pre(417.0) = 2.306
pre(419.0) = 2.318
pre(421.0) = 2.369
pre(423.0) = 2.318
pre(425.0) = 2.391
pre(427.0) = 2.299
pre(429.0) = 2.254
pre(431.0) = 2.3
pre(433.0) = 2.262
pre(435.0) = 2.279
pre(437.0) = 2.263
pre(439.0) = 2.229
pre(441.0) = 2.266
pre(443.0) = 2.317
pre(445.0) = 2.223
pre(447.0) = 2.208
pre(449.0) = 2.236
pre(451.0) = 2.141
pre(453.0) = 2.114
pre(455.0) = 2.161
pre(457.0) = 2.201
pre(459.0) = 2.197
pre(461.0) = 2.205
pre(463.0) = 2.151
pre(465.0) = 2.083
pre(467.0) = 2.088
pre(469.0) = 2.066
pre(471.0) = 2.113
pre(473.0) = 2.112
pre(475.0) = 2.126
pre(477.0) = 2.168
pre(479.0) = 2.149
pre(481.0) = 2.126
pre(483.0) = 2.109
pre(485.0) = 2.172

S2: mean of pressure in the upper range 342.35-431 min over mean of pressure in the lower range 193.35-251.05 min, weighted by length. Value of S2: 1.2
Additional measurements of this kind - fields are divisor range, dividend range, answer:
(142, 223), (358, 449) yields 1.24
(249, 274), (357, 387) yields 1.19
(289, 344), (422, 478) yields 1.18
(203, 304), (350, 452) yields 1.25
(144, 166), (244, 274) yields 0.94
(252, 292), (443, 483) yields 1.28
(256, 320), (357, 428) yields 1.20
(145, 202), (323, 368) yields 1.15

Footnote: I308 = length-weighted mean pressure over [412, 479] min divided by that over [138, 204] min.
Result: 1.27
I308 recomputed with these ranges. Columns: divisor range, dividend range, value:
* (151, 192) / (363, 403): 1.18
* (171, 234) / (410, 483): 1.30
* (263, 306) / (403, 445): 1.30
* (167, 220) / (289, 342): 1.10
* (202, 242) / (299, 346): 1.12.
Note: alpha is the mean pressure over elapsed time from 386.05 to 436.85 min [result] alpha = 2.2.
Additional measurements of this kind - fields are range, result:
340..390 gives 2.01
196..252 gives 1.69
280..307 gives 1.77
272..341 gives 1.82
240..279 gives 1.68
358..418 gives 2.07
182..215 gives 1.69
